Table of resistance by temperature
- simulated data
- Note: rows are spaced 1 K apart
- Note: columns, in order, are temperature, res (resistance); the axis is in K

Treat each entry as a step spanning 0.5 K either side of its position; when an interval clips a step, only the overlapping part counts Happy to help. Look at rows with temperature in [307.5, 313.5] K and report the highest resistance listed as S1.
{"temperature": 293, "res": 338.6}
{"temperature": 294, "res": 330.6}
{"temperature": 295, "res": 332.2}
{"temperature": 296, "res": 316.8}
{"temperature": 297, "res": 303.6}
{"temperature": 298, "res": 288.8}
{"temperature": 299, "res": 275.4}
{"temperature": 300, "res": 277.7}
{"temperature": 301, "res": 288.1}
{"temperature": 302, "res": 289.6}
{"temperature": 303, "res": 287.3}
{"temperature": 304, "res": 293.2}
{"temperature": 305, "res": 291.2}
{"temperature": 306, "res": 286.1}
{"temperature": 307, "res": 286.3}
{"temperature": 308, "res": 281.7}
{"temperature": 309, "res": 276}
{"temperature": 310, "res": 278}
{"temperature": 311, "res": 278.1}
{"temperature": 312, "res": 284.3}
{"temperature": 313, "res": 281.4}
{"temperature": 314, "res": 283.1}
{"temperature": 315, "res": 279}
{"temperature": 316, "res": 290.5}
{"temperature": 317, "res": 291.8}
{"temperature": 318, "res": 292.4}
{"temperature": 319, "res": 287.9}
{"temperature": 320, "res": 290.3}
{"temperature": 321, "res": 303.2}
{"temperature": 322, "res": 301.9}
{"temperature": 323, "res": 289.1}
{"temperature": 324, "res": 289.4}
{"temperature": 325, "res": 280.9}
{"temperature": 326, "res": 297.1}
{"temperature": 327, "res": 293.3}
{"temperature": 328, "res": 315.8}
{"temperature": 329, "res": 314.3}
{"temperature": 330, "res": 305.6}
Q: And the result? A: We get 284.3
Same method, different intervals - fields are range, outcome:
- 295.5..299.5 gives 316.8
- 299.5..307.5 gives 293.2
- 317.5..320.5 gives 292.4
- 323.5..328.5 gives 315.8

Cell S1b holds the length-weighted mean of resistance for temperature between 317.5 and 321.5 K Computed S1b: 293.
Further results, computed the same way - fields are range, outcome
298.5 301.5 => 280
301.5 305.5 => 290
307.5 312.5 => 280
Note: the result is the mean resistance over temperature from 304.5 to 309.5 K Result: 284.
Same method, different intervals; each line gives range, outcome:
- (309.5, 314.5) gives 281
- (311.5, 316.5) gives 284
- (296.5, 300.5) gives 286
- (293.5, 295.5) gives 331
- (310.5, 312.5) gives 281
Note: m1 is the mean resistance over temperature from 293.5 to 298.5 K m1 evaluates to 314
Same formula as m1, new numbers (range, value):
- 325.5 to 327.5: 295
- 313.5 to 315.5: 281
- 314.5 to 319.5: 288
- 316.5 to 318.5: 292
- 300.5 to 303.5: 288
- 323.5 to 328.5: 295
